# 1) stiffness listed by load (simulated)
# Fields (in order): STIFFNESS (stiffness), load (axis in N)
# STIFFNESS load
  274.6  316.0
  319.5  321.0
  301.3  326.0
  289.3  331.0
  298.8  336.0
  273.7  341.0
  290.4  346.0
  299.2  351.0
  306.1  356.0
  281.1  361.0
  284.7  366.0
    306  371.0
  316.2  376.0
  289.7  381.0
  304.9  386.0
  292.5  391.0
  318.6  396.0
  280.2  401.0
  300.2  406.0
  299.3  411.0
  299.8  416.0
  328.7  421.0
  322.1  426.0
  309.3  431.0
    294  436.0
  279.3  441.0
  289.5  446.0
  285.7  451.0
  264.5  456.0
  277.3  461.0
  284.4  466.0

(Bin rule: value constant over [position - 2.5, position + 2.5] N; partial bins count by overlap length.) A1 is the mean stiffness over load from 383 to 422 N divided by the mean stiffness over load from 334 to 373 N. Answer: 1.0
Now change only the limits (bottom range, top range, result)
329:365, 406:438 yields 1.06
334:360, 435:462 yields 0.96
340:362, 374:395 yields 1.03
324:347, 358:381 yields 1.02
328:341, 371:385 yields 1.05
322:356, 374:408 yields 1.02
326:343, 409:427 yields 1.08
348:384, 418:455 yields 1.01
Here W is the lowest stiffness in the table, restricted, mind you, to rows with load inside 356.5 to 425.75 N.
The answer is 280.2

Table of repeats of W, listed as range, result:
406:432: 299.3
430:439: 294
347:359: 299.2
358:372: 281.1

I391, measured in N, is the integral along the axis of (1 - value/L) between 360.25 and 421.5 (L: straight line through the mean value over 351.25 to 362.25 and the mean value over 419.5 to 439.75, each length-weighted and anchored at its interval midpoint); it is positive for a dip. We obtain 0.6 N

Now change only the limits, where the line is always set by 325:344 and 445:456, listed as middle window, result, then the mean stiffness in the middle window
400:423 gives -1.4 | 302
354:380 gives -0.9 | 298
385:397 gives -0.7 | 304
